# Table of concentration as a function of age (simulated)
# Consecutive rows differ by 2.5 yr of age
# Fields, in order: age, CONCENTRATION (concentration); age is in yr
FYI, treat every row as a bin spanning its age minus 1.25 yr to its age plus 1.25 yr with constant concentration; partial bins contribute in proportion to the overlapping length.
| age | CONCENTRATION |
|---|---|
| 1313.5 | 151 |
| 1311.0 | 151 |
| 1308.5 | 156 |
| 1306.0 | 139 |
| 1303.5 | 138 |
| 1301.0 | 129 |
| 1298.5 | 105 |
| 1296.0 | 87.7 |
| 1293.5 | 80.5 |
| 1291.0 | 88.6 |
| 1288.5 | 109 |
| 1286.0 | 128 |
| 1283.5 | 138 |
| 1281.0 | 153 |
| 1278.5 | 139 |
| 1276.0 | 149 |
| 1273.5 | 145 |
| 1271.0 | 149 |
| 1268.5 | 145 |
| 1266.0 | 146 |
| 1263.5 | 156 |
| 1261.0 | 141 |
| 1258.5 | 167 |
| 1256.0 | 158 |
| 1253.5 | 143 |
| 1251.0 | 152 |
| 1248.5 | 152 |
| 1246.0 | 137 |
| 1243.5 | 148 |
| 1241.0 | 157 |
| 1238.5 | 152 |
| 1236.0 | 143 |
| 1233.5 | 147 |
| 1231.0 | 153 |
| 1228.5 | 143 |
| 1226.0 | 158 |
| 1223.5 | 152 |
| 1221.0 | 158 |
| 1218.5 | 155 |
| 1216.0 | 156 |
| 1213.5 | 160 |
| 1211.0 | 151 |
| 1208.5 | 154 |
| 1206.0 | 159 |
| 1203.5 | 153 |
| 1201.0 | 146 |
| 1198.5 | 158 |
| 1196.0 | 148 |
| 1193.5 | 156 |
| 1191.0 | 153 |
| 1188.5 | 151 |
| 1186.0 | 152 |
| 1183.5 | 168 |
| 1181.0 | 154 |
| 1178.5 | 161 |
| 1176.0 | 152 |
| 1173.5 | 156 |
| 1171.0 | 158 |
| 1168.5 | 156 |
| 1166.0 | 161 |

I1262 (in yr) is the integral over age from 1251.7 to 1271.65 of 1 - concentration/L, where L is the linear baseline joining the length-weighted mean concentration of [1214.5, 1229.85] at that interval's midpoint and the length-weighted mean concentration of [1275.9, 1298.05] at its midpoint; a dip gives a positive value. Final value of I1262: -2.9 yr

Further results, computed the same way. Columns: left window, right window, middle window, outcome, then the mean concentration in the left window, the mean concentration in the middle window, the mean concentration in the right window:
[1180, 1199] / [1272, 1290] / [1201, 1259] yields -2.1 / 155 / 152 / 137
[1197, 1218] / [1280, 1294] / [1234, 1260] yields -2.8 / 155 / 151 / 117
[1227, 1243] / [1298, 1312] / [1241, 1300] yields 3.2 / 149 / 136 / 138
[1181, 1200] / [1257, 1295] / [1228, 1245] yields -0.5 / 155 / 149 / 135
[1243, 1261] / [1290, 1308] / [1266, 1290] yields -1.8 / 150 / 139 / 112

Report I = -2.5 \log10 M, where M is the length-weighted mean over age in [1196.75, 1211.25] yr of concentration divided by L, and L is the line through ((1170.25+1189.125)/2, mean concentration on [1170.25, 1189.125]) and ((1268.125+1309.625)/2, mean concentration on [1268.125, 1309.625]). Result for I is -0.02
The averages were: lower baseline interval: 157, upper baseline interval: 128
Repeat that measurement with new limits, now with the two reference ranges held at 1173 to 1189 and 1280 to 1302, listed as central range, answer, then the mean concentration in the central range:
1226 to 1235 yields -0.09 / 149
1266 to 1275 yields -0.21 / 146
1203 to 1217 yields -0.08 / 156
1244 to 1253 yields -0.14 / 147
